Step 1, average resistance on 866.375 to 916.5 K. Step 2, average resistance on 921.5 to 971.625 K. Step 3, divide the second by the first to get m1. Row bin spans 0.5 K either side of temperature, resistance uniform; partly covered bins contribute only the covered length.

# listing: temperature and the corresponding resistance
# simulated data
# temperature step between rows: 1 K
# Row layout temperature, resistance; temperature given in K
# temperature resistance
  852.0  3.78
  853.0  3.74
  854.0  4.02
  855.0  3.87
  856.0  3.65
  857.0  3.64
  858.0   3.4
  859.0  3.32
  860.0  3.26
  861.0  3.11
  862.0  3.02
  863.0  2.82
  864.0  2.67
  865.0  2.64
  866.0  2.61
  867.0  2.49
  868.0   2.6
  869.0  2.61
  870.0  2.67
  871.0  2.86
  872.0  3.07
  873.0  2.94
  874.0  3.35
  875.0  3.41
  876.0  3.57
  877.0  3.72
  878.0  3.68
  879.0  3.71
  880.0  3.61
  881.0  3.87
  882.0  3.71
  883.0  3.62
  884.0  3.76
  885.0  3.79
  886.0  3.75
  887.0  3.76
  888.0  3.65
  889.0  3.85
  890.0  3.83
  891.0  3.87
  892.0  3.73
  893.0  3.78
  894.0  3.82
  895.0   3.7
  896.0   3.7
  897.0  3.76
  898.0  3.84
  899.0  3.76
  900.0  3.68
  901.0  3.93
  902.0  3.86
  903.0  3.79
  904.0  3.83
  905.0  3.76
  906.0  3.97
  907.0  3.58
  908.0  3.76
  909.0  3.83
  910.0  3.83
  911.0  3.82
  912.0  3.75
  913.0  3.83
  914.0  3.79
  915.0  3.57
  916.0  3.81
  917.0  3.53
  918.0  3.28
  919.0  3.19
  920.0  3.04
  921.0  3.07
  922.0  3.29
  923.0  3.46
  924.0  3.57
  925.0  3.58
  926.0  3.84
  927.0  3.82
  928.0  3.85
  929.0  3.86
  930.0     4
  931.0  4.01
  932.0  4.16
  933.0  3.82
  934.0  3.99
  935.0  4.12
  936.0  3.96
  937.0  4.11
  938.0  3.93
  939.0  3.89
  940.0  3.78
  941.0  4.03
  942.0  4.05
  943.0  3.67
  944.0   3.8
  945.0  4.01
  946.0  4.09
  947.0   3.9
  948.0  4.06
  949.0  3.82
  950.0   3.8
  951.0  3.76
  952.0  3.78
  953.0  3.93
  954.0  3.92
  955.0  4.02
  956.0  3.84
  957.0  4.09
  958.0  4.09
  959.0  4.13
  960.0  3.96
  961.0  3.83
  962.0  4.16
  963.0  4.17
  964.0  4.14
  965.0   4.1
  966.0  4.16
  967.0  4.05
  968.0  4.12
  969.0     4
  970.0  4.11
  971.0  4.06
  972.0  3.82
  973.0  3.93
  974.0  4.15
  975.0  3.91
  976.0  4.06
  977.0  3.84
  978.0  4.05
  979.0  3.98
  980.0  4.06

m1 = 1.09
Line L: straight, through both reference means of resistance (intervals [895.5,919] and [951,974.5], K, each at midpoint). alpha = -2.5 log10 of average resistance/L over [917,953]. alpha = 0.03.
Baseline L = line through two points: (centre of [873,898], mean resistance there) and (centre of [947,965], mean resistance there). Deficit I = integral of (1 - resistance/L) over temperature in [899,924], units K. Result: 1.0 K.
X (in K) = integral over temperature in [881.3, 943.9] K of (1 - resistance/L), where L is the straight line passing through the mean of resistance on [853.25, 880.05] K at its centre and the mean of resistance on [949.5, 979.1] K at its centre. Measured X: -3.3 K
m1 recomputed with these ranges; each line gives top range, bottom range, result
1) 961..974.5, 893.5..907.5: 1.07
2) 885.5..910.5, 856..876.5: 1.25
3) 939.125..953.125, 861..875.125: 1.37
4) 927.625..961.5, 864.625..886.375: 1.20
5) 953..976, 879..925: 1.09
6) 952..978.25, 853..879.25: 1.26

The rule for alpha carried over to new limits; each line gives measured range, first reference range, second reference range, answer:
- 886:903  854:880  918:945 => -0.11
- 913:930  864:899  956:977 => 0.05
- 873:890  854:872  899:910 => -0.09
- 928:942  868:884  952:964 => -0.04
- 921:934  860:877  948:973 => -0.04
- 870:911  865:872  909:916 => -0.15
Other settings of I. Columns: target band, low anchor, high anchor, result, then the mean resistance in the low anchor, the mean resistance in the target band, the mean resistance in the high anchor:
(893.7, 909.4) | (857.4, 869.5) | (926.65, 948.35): -1.61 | 2.89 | 3.78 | 3.95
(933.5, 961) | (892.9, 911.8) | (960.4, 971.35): 0.36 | 3.79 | 3.94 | 4.08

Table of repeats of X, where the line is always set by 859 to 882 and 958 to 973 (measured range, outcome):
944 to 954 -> 0.0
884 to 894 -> -1.4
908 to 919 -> -0.4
